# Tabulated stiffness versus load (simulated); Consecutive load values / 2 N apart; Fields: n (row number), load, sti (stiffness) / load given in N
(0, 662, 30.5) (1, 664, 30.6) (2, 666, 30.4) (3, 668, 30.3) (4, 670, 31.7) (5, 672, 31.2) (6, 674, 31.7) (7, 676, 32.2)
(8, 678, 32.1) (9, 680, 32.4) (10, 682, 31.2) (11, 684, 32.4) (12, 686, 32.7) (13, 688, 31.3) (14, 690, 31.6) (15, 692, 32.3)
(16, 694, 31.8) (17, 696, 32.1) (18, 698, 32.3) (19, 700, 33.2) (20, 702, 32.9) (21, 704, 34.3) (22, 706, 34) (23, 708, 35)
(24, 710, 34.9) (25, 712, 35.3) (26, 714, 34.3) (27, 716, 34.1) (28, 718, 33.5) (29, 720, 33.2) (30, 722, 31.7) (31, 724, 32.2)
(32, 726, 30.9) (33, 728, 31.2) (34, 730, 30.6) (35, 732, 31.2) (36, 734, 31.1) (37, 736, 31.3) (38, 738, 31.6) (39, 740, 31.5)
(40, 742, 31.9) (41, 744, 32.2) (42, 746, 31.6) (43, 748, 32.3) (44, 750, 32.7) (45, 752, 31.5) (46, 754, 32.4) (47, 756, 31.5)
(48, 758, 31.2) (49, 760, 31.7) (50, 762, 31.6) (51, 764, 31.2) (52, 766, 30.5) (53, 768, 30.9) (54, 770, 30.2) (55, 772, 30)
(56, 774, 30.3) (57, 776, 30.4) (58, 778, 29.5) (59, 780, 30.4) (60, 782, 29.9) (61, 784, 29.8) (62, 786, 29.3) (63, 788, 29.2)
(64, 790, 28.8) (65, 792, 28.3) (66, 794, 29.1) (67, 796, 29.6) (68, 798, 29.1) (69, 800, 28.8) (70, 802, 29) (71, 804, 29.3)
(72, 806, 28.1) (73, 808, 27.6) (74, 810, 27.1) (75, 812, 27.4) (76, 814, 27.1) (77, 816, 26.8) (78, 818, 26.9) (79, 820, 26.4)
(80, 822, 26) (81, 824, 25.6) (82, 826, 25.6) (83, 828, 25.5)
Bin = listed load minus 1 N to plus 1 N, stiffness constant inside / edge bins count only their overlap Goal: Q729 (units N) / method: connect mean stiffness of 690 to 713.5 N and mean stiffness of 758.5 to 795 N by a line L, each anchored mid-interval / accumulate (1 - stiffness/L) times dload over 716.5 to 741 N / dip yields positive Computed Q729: 0.4 N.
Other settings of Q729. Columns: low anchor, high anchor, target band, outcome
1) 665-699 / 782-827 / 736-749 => -0.8 N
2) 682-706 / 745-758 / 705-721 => -1.0 N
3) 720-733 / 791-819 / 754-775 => -0.8 N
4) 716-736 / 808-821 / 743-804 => -2.4 N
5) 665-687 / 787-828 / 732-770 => -2.7 N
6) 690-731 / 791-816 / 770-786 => -0.2 N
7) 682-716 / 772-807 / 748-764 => -0.5 N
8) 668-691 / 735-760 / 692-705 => -0.4 N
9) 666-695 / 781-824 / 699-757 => -4.2 N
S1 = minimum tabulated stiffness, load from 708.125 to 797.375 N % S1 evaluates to 28.3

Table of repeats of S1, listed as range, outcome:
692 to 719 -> 31.8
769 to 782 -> 29.5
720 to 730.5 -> 30.6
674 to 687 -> 31.2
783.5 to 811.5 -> 27.1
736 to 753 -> 31.3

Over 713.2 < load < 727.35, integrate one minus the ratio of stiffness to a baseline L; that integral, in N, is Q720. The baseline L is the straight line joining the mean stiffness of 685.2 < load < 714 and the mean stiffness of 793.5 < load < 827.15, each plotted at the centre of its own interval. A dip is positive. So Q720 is -0.3 N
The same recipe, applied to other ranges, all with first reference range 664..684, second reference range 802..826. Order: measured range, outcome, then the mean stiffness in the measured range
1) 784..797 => -0.58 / 29.1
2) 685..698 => -0.45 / 32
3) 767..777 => -0.68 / 30.4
